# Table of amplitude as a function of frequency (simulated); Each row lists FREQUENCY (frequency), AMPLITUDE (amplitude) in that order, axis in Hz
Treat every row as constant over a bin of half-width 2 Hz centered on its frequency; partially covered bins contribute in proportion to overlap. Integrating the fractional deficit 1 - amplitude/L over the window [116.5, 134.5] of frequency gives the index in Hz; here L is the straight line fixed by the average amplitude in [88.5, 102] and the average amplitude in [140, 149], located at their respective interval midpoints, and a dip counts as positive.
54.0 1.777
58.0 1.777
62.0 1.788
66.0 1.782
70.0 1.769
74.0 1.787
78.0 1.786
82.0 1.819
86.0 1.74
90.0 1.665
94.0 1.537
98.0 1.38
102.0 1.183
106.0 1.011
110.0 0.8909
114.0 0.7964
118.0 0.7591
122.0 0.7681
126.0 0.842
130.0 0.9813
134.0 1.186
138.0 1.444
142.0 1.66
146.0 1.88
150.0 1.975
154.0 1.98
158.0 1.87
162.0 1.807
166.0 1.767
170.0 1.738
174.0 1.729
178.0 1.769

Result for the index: 8.4 Hz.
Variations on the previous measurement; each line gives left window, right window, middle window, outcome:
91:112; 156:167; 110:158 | 8.4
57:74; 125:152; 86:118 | 8.1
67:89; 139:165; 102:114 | 5.6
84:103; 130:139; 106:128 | 8.5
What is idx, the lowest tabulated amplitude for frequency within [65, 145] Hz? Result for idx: 0.7591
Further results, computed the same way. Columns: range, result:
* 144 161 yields 1.87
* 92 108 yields 1.011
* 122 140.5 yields 0.7681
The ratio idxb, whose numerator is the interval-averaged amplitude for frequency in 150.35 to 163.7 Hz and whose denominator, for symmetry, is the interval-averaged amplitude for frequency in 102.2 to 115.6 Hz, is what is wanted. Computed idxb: 2.02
